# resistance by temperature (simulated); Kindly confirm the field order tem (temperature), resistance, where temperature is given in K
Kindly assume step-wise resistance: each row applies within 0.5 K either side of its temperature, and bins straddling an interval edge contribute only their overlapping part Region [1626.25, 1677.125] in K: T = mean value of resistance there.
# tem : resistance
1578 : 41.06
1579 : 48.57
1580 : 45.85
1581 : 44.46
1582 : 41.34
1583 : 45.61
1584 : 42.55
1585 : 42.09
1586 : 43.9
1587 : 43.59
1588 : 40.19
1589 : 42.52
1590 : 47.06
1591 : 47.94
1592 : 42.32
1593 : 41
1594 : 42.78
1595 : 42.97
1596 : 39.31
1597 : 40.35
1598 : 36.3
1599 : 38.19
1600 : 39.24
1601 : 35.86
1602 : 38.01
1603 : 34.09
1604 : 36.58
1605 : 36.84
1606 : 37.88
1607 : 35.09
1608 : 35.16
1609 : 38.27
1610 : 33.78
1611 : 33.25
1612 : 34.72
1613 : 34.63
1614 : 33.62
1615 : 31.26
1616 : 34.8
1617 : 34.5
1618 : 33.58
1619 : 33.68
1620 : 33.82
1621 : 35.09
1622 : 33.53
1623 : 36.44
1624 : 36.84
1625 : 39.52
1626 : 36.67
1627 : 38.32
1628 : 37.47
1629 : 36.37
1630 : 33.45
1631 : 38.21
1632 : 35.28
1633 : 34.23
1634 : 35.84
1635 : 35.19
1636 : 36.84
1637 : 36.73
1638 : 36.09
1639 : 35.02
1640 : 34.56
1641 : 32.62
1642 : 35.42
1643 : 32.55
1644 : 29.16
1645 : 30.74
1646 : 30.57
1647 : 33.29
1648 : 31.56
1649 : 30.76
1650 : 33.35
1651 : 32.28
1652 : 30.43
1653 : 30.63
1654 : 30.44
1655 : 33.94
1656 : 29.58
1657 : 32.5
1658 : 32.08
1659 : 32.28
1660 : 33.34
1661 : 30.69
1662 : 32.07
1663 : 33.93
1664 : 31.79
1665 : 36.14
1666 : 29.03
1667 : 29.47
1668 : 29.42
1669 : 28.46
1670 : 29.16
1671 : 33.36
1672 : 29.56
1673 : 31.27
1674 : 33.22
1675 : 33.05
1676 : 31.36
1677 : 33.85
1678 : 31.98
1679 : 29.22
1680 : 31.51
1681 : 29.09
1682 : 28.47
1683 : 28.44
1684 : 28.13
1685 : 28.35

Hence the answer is 32.9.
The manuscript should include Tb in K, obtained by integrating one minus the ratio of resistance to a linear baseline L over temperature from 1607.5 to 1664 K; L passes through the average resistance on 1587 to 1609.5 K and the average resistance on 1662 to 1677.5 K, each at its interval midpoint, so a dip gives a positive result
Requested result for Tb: 2.2 K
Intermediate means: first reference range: 39.5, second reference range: 31.6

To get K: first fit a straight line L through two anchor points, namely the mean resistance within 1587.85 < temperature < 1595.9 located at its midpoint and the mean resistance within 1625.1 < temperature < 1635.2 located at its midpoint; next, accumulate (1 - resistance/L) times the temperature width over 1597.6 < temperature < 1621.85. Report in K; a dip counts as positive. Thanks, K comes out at 2.9 K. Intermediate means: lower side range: 43.3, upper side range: 36.3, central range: 35.3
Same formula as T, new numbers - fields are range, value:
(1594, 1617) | 36.5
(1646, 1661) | 31.8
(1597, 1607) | 37.1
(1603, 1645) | 35.1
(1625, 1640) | 36.2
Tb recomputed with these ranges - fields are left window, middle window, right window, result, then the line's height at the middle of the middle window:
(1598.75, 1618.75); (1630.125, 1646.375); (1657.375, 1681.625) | -0.4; 33.5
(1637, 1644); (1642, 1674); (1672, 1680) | 1.5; 33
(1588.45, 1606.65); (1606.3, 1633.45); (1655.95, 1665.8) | 1.4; 37.3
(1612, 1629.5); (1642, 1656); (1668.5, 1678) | 0.7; 33.3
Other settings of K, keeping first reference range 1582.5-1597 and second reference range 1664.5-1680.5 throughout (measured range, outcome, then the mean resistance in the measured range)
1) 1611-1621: 1.4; 33.9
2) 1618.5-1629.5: 0.6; 36.2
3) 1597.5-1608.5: 1.2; 36.7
